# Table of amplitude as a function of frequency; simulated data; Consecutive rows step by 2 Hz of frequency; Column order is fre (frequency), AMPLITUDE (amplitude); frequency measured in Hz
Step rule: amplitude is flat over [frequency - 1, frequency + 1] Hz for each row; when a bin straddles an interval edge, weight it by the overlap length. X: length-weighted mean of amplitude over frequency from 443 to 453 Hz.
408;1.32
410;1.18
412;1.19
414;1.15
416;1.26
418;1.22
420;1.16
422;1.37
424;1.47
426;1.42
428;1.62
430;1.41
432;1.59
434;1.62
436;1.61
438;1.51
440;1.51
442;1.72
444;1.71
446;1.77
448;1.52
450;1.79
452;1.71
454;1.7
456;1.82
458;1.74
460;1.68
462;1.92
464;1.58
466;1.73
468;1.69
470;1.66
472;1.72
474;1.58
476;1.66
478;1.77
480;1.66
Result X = 1.7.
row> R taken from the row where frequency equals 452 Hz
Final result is 1.71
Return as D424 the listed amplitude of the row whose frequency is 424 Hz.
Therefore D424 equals 1.47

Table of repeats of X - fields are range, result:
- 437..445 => 1.61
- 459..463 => 1.8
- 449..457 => 1.76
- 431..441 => 1.57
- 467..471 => 1.67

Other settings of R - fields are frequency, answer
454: 1.7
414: 1.15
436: 1.61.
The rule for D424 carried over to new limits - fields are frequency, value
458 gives 1.74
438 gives 1.51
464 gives 1.58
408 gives 1.32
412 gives 1.19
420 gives 1.16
